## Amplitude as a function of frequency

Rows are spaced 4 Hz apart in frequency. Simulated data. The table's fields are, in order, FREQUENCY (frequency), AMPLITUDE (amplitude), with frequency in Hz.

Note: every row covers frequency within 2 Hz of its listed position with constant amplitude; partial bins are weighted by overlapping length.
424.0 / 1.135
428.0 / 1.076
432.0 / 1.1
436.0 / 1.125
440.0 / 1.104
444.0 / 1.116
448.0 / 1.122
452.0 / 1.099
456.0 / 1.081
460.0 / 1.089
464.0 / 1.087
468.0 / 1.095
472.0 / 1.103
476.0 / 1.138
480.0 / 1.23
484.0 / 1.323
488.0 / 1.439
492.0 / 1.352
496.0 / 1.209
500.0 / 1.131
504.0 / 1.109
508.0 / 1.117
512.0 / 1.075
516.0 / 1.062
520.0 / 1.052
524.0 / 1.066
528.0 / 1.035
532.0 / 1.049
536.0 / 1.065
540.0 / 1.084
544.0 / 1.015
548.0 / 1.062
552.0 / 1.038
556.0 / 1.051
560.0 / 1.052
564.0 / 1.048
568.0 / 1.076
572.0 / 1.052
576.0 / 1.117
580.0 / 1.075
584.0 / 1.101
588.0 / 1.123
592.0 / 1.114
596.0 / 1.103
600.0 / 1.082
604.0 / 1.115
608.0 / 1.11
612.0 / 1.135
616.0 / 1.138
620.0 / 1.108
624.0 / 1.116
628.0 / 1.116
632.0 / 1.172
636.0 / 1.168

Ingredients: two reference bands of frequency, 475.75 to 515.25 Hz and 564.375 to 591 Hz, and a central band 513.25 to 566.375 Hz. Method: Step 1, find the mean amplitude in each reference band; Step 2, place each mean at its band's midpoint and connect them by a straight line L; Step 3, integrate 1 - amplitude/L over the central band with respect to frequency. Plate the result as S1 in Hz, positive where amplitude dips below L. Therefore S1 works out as 4.3 Hz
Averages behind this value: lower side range 1.21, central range 1.05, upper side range 1.09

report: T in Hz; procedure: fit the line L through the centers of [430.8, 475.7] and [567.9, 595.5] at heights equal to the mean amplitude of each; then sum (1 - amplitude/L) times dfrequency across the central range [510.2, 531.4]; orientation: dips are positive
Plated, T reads 0.8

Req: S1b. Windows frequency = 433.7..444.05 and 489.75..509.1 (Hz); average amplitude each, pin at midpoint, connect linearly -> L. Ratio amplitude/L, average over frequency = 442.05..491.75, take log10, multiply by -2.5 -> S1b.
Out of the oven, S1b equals -0.02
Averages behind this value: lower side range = 1.11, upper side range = 1.19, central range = 1.17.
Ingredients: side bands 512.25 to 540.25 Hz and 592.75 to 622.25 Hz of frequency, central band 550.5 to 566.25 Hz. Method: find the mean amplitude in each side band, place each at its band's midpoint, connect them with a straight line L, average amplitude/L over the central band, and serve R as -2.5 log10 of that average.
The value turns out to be 0.03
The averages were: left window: 1.06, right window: 1.11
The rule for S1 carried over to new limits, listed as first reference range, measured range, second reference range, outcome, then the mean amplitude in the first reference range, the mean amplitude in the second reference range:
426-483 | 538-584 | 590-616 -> 2.1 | 1.12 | 1.11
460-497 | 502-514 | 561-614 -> 0.8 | 1.21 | 1.1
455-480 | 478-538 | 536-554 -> -4.1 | 1.11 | 1.05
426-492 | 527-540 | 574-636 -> 0.9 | 1.15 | 1.12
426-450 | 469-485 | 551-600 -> -1.2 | 1.11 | 1.08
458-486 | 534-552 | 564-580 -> 0.7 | 1.15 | 1.08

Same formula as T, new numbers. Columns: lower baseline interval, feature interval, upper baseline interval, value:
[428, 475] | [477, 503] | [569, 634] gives -3.88 Hz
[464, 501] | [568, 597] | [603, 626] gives 1.22 Hz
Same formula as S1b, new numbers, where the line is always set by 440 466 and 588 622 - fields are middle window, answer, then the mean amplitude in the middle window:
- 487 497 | -0.207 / 1.34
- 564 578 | 0.033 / 1.08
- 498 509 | -0.015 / 1.12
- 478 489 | -0.196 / 1.32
